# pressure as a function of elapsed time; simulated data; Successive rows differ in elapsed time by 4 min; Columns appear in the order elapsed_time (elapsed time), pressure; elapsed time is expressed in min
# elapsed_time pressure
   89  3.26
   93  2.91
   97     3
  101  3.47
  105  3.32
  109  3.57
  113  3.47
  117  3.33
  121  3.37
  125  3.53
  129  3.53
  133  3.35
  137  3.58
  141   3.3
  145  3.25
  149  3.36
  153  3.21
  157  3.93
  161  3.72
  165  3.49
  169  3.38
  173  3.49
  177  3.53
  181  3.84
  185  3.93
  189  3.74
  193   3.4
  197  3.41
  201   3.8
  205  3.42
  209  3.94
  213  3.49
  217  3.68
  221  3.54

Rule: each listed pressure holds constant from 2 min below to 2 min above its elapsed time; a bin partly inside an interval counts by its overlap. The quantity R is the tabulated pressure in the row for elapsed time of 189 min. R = 3.74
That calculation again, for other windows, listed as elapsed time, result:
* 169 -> 3.38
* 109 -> 3.57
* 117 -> 3.33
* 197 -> 3.41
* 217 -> 3.68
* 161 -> 3.72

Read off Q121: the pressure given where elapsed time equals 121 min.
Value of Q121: 3.37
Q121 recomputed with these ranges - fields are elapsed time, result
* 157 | 3.93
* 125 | 3.53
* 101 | 3.47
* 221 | 3.54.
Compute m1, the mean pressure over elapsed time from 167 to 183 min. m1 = 3.56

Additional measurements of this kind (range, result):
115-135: 3.42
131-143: 3.41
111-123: 3.39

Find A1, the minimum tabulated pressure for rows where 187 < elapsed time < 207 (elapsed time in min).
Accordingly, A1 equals 3.4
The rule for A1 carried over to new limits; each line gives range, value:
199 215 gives 3.42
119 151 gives 3.25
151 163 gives 3.21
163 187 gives 3.38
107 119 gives 3.33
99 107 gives 3.32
